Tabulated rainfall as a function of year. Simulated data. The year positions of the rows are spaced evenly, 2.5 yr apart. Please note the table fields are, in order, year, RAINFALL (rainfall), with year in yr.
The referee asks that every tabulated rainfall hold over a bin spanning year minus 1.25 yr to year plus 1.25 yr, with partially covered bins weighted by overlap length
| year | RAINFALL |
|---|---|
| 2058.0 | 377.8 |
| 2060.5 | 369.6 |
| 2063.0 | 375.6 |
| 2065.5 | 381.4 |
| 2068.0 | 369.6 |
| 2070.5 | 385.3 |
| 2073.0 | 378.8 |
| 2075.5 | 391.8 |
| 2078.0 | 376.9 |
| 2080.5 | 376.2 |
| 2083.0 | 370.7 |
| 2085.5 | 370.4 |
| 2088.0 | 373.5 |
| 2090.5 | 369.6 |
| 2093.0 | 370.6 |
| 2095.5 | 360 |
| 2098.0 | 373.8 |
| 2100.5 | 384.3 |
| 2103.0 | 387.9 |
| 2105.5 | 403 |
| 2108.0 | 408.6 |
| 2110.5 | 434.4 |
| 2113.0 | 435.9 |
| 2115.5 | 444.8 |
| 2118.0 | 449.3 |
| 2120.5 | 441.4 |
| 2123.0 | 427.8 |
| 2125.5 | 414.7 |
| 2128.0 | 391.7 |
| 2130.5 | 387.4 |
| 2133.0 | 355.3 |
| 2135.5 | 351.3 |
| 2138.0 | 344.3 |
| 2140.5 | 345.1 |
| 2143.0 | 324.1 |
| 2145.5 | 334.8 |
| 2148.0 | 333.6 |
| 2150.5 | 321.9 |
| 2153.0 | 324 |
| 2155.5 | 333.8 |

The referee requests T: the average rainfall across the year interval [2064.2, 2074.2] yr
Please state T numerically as 379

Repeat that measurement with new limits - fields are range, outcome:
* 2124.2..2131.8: 398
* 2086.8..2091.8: 372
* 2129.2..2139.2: 360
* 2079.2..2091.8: 372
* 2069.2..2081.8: 382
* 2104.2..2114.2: 420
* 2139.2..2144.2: 335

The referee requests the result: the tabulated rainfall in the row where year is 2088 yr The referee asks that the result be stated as 373.5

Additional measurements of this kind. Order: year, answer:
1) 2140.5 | 345.1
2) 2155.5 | 333.8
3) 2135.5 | 351.3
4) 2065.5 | 381.4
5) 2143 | 324.1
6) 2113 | 435.9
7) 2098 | 373.8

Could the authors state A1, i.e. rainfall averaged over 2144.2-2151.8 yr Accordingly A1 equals 330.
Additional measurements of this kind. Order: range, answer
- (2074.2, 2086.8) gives 377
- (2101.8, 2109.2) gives 400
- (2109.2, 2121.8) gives 441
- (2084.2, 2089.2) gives 372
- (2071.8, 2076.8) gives 385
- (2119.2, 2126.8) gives 428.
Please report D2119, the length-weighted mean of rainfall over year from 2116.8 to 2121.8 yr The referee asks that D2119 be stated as 445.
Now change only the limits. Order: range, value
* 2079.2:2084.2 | 374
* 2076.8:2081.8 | 376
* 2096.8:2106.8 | 387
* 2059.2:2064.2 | 373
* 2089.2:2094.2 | 370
